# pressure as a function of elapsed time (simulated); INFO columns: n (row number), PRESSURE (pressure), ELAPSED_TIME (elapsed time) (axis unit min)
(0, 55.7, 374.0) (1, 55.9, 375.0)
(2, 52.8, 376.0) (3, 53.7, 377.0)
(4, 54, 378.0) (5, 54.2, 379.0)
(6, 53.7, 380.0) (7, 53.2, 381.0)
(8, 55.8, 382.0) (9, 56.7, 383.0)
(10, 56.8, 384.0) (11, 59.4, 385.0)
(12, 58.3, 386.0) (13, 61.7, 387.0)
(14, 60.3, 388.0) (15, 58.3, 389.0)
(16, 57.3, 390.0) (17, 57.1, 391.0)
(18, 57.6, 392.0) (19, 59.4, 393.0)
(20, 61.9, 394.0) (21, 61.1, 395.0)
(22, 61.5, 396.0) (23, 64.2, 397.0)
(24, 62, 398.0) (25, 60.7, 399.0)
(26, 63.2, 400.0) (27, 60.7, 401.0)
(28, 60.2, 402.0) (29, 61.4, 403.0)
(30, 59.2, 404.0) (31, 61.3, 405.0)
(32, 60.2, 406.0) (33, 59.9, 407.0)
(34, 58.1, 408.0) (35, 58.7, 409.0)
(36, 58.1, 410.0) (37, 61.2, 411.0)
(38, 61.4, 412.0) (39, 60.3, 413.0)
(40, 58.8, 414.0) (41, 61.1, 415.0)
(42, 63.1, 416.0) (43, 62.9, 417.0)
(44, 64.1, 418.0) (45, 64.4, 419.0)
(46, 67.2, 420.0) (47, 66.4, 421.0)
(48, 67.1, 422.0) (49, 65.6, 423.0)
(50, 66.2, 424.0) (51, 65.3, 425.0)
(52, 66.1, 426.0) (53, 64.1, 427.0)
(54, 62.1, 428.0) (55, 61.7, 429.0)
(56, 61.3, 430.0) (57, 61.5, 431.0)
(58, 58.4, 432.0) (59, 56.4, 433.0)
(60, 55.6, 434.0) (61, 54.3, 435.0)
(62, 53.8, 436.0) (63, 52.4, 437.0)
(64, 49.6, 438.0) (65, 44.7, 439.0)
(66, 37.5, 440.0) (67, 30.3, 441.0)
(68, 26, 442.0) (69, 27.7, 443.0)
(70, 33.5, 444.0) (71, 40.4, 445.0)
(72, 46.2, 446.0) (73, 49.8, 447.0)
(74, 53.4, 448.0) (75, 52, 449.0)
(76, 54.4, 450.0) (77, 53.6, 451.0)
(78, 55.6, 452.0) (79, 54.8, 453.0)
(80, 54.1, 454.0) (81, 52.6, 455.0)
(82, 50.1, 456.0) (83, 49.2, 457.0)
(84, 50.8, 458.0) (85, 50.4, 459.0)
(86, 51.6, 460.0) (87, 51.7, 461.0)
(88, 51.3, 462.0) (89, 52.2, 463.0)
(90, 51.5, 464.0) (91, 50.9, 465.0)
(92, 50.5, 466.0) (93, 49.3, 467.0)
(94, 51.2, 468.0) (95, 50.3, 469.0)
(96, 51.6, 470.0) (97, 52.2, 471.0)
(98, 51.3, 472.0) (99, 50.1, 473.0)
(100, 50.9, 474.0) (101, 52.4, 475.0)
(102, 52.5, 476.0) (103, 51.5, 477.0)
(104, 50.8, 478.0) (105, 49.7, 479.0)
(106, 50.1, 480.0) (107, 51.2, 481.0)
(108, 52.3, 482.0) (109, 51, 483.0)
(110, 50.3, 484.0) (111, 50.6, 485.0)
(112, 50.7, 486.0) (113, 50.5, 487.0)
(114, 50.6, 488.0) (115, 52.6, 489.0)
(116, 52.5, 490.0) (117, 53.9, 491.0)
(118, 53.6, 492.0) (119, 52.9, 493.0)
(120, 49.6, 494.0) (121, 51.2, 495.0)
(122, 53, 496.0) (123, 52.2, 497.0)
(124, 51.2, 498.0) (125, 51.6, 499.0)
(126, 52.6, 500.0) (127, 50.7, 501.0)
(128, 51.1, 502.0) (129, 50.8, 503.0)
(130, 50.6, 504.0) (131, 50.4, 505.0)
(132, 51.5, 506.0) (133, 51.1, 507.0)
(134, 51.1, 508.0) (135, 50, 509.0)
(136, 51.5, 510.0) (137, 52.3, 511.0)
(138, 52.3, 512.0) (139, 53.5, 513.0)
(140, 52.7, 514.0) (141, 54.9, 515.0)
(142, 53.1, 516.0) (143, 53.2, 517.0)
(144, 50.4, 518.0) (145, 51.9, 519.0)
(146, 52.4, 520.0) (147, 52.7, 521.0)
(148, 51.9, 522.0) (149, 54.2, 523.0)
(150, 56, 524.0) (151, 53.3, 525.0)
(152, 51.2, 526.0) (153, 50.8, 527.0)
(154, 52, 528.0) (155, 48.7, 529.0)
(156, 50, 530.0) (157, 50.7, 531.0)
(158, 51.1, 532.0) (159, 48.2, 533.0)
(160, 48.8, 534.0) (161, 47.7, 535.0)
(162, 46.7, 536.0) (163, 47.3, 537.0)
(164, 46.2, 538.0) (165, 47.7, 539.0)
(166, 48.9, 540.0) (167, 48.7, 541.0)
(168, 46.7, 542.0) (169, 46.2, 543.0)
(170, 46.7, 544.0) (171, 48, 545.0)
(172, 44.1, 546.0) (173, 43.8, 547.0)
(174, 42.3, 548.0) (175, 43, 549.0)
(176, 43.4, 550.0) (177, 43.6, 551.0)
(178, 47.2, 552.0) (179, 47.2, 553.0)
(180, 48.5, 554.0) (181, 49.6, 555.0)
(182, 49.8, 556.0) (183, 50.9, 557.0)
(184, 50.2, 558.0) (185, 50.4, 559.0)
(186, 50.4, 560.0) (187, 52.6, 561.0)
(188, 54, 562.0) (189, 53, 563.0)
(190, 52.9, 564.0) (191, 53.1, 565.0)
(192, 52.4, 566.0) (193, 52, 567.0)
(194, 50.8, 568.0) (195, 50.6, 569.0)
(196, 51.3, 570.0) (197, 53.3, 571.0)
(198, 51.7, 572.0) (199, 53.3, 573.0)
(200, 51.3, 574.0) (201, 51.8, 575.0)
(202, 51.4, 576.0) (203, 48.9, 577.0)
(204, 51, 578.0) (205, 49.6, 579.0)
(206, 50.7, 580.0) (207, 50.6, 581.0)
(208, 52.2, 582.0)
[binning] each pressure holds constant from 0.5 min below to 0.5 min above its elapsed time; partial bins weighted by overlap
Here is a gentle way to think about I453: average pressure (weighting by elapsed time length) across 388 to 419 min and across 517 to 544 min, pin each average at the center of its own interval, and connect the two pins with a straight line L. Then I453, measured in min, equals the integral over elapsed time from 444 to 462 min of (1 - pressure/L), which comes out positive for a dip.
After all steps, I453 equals 1.8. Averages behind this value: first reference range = 60.6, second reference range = 50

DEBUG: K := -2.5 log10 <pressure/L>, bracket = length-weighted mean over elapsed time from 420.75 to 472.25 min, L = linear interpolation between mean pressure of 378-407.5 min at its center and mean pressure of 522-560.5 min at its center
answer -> 0.06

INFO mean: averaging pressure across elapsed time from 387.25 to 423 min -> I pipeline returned 61.2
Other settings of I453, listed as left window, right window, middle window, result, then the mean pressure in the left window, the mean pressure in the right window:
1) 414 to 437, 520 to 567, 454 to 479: 2.76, 61.9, 49.3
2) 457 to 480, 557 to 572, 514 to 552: 1.83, 51.1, 51.9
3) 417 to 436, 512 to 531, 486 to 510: 1.45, 62.4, 52.3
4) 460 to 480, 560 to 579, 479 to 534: -0.24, 51.1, 51.9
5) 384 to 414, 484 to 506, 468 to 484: 0.62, 60.1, 51.5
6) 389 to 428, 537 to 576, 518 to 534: 0.07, 61.8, 49.2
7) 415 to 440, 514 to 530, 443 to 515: 6.27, 60.1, 52.4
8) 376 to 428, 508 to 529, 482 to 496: 0.72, 60.4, 52.4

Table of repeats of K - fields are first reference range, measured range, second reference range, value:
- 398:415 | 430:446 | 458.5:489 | 0.216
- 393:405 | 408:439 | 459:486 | -0.049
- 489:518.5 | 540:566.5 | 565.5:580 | 0.067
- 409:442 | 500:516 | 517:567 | 0.006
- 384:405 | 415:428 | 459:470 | -0.148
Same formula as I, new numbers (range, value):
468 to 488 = 51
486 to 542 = 51.2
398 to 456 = 56.2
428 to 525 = 51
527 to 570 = 48.8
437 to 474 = 48.2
